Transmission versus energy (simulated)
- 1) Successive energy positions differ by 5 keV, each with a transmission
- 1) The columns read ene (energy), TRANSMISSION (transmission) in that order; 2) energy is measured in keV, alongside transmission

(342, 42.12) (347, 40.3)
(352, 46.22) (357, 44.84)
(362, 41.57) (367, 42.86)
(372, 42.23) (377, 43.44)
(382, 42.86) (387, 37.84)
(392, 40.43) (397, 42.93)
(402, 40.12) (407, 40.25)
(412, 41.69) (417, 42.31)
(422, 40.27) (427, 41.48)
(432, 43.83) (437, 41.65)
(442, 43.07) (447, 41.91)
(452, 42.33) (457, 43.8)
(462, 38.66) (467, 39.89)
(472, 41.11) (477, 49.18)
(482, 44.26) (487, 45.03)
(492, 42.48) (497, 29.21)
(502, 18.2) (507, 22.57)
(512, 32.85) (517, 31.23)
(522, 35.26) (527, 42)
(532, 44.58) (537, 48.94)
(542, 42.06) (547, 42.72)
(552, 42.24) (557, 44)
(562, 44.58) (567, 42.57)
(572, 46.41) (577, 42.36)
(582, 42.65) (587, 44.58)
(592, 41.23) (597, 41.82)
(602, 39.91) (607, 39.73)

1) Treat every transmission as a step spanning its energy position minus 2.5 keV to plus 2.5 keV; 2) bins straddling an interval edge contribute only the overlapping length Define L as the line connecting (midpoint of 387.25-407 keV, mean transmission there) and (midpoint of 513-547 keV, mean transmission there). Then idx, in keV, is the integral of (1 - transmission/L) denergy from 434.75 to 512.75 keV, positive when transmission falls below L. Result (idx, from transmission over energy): 3.7 keV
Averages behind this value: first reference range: 40.7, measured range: 38.6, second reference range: 40.5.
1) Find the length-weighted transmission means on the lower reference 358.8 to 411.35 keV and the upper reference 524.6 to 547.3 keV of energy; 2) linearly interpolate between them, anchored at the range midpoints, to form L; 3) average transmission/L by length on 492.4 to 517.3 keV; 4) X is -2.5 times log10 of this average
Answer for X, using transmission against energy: 0.49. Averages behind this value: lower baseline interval 41.5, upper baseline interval 44.2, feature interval 27.7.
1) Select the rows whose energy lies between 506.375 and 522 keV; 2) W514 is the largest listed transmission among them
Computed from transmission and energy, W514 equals 35.26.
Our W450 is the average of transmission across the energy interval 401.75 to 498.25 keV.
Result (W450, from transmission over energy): 41.8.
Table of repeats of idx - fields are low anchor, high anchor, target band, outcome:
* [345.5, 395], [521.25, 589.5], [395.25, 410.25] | 0.5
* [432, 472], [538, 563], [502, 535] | 7.1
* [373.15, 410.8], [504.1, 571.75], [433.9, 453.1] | -0.8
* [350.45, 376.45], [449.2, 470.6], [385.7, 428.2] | 1.5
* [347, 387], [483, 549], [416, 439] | -0.8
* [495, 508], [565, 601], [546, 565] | -3.8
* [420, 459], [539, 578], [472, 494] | -1.1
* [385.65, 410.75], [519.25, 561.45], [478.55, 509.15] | 5.6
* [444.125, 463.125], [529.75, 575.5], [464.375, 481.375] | -0.4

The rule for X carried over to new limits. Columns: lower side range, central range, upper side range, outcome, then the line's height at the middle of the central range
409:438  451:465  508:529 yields -0.06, 39.1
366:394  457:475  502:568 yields -0.02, 40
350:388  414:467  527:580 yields 0.04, 43.3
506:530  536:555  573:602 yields -0.17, 37.2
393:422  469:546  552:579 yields 0.13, 42.9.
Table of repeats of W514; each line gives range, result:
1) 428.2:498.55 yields 49.18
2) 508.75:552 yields 48.94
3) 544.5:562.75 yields 44.58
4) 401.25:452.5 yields 43.83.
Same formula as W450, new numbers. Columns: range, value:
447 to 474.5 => 41.2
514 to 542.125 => 40.4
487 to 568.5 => 38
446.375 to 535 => 38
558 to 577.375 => 44.2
